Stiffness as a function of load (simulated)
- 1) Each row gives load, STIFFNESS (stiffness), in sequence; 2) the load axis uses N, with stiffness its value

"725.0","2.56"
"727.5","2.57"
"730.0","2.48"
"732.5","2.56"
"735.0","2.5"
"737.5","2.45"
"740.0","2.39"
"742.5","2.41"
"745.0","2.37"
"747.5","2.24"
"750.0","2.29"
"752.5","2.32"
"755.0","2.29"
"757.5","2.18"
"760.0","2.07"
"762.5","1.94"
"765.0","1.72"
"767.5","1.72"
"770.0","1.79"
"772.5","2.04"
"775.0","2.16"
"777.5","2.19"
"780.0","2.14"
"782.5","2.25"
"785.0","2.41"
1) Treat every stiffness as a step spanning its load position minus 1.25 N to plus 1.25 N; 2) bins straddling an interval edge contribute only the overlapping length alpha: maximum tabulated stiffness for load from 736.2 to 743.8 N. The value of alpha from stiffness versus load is 2.45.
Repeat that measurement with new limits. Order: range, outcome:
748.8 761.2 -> 2.32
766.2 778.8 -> 2.19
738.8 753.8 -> 2.41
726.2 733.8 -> 2.57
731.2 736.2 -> 2.56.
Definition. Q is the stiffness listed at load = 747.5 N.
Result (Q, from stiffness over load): 2.24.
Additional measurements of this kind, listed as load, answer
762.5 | 1.94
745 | 2.37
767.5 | 1.72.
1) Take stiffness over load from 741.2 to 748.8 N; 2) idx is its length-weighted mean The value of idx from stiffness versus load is 2.34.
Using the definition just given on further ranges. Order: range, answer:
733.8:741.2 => 2.45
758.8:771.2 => 1.85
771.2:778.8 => 2.13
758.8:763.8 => 2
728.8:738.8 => 2.5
